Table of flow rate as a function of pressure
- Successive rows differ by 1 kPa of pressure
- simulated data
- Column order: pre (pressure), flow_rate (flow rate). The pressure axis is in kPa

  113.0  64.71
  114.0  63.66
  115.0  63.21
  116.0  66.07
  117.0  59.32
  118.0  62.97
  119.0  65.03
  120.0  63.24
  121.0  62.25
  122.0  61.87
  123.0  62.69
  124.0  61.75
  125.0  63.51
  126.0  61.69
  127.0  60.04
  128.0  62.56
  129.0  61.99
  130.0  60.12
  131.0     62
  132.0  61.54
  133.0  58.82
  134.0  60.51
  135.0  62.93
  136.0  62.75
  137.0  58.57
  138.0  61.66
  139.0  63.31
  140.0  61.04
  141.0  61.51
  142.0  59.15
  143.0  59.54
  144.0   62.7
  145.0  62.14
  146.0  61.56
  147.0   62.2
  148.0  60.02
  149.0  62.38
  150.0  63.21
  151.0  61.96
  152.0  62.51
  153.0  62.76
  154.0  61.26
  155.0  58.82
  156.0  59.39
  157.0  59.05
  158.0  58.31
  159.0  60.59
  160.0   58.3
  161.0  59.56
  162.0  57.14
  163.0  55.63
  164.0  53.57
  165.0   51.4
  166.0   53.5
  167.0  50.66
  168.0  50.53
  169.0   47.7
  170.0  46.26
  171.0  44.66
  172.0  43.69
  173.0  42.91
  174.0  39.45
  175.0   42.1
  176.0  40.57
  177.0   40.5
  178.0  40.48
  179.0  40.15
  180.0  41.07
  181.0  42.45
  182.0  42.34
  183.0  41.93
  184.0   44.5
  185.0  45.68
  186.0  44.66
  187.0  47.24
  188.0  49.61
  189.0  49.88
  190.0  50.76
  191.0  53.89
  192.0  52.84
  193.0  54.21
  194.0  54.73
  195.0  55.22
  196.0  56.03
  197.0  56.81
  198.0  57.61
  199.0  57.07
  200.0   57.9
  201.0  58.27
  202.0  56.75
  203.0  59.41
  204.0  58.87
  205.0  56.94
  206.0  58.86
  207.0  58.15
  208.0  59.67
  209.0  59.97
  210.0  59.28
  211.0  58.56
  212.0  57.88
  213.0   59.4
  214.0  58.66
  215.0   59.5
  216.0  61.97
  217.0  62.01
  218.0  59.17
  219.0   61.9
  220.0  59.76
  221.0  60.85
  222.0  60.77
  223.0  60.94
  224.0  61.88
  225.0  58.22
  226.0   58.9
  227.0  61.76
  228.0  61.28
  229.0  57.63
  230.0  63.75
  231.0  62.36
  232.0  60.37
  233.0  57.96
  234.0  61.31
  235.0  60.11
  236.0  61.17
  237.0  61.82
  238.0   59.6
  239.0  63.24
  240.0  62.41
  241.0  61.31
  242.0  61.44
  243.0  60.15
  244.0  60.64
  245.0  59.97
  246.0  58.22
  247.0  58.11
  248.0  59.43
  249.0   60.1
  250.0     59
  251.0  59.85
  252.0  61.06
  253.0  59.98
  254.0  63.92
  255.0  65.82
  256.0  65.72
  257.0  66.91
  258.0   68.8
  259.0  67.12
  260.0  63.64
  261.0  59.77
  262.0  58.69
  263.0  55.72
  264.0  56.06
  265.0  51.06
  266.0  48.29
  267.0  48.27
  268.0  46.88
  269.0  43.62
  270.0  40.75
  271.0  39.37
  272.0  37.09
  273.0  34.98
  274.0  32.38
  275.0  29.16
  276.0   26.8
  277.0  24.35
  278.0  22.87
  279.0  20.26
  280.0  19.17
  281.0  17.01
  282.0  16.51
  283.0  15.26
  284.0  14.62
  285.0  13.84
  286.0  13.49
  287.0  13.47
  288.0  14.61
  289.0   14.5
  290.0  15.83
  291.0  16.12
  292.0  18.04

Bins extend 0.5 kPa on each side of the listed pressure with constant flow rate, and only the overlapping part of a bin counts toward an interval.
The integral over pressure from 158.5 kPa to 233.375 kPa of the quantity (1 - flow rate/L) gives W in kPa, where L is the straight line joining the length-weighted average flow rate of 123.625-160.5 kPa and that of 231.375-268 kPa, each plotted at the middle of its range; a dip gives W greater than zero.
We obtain 8.2 kPa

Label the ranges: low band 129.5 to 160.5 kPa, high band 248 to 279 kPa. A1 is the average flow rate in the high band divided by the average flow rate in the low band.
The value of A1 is 0.82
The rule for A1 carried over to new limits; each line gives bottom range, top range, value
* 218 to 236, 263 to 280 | 0.62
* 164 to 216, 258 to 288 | 0.70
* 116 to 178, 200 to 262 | 1.05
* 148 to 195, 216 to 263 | 1.20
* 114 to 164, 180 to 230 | 0.91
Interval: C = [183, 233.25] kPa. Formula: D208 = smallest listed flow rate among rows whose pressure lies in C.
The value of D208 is 41.93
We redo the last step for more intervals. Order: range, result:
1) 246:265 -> 51.06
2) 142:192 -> 39.45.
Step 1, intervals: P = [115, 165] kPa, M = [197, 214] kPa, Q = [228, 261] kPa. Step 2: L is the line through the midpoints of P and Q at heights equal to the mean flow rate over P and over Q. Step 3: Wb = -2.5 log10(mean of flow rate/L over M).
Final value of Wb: 0.05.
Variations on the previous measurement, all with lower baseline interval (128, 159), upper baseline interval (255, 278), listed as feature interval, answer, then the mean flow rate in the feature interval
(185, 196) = 0.100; 51.3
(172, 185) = 0.346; 41.8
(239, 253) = -0.194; 60.2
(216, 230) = -0.149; 60.6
